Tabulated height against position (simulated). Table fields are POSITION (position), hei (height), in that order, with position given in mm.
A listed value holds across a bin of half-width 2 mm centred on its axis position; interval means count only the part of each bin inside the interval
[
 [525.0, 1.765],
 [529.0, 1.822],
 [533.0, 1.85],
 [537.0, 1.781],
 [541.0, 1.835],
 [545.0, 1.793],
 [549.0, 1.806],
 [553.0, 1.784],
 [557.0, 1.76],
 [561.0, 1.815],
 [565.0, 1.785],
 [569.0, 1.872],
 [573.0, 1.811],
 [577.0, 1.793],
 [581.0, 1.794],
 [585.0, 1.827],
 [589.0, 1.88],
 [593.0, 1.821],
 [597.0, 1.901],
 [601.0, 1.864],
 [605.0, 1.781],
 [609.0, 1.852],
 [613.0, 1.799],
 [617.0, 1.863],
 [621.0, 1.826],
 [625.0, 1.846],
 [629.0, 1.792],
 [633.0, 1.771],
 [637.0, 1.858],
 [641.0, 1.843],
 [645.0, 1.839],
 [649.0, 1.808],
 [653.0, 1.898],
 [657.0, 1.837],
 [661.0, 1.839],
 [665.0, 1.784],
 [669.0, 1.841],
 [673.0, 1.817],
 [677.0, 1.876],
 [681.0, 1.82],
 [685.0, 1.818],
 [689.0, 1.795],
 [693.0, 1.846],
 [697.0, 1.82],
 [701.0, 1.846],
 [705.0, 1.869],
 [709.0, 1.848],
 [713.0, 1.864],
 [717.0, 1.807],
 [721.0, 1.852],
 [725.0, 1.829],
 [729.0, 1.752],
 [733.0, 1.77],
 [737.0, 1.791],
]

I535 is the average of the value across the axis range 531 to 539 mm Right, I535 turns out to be 1.82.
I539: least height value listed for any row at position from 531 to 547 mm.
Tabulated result 1.781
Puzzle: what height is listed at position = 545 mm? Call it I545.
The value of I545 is 1.793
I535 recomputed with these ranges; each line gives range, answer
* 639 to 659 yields 1.84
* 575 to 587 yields 1.8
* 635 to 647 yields 1.85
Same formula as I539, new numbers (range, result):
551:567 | 1.76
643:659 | 1.808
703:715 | 1.848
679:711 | 1.795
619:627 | 1.826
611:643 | 1.771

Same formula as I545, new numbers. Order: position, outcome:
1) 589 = 1.88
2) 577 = 1.793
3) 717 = 1.807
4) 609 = 1.852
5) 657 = 1.837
